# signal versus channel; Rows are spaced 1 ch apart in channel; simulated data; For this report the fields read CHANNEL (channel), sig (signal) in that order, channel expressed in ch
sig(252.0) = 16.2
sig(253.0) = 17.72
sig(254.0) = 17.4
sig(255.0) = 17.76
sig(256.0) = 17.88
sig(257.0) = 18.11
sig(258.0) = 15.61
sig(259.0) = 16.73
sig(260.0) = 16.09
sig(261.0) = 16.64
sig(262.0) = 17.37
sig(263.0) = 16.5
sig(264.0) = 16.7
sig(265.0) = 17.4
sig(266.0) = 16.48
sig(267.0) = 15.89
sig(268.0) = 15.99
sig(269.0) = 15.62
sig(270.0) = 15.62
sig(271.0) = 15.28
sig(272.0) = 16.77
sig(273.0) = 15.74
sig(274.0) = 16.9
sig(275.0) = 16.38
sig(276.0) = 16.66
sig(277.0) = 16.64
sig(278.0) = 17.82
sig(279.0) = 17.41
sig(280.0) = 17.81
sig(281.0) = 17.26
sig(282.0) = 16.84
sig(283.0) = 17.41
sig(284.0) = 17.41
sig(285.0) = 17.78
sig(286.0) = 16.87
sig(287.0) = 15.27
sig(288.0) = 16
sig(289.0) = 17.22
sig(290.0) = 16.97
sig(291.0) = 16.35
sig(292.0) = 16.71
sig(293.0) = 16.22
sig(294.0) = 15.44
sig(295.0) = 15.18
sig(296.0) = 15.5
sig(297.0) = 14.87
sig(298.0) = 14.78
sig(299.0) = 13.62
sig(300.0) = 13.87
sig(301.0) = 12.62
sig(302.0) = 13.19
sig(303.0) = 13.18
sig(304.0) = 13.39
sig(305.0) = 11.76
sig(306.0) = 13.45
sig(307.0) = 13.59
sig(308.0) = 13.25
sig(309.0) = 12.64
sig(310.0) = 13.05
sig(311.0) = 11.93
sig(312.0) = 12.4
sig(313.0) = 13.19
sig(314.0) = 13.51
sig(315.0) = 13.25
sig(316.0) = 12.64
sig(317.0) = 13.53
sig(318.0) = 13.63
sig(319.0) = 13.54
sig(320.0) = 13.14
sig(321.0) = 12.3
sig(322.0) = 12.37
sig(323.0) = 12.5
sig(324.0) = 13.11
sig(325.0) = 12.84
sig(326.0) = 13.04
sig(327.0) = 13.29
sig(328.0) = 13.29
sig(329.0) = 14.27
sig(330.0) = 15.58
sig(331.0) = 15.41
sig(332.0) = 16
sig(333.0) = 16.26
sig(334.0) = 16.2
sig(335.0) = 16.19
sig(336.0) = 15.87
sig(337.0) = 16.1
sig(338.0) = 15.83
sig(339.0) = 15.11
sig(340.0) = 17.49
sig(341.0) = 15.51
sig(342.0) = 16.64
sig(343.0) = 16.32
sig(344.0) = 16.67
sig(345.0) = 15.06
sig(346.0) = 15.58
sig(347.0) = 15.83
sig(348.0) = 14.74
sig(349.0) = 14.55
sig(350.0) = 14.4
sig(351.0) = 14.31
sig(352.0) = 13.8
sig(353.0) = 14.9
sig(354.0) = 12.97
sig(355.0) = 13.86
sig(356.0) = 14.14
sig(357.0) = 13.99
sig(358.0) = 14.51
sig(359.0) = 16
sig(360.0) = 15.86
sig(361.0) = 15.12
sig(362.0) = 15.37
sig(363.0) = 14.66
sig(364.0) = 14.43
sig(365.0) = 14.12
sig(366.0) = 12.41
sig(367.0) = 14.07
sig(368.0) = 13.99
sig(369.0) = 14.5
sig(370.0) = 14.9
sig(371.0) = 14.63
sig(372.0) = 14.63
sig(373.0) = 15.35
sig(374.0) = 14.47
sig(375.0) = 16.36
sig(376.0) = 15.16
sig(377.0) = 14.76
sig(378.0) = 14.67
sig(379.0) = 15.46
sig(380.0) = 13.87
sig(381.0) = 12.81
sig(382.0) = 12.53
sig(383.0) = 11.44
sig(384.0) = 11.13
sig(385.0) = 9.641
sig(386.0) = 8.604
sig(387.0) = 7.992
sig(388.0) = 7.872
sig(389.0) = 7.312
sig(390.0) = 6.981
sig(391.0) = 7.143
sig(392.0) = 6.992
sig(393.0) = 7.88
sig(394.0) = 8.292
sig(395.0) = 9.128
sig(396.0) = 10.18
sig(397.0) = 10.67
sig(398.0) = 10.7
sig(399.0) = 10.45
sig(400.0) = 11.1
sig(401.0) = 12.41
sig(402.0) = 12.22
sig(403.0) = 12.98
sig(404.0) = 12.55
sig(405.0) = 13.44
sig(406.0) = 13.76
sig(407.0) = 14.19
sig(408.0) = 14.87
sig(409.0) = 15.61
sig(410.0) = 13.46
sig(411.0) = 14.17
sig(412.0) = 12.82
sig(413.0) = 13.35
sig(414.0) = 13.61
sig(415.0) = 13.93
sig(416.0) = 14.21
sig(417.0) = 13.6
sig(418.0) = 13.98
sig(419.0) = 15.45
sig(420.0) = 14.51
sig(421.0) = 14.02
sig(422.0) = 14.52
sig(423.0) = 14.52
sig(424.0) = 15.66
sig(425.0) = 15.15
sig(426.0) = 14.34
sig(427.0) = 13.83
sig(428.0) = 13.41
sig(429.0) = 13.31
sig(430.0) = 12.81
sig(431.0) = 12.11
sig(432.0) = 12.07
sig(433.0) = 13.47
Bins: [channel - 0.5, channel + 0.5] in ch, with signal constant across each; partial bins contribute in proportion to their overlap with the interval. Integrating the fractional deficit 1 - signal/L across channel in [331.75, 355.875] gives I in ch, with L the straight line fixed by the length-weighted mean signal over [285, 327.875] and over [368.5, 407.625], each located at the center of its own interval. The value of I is -4.50 ch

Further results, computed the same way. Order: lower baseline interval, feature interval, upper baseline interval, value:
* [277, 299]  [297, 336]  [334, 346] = 6.3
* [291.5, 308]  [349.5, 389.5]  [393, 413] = -2.1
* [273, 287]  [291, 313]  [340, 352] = 3.5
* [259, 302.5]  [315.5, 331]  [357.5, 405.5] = 1.3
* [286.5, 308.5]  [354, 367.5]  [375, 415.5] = -1.8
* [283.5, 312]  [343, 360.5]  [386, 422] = -2.2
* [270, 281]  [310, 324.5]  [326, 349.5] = 2.7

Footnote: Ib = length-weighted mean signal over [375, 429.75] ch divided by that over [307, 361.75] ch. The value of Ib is 0.86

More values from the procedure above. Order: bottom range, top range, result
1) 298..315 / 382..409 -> 0.80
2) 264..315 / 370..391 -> 0.80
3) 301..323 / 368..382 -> 1.13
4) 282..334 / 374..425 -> 0.86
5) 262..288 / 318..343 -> 0.88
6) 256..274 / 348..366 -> 0.88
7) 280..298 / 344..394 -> 0.80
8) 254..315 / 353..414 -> 0.81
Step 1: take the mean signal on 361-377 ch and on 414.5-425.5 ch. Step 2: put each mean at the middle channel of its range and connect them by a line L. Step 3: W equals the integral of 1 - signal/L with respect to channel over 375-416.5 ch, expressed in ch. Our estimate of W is 7.9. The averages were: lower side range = 14.6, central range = 11.8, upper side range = 14.5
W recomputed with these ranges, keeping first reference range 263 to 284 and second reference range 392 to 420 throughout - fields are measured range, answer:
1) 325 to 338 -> -0.2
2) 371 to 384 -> -0.8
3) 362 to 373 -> -0.5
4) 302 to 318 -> 2.6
